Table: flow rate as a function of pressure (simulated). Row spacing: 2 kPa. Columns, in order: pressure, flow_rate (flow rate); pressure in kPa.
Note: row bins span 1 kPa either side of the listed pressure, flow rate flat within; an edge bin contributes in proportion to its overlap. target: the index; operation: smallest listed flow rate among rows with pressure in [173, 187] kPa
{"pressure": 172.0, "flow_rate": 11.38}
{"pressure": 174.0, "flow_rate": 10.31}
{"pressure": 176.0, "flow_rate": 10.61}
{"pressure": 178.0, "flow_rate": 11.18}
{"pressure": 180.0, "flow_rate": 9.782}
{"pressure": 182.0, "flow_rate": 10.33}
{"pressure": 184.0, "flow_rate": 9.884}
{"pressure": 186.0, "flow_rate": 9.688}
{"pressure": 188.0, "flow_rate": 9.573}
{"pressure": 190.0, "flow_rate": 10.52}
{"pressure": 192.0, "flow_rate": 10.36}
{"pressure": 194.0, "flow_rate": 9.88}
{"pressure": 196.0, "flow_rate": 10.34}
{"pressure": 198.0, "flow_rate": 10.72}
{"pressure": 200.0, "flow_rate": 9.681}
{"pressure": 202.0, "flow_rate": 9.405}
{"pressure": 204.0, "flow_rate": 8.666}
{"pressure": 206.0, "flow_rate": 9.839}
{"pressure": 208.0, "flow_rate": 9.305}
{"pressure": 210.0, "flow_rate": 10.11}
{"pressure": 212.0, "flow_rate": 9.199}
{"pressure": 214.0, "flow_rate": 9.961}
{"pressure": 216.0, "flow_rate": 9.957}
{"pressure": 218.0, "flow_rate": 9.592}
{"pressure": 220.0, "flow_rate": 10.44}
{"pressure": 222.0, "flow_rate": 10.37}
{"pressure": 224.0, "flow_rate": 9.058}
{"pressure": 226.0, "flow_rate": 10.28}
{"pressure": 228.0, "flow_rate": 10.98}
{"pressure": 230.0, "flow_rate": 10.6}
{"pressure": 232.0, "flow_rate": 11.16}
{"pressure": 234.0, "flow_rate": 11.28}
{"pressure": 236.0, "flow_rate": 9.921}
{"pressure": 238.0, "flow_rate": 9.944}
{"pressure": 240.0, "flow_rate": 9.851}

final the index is 9.688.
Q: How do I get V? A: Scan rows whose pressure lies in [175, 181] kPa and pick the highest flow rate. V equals 11.18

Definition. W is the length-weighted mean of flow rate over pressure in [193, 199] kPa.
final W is 10.3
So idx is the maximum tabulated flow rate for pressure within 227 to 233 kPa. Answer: 11.16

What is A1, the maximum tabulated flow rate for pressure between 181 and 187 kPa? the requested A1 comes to 10.33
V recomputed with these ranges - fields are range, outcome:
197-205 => 10.72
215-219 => 9.957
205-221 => 10.44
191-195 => 10.36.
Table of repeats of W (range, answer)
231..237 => 10.8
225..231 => 10.6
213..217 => 9.96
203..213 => 9.42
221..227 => 9.9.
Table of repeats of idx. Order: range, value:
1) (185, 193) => 10.52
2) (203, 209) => 9.839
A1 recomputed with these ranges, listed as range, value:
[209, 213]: 10.11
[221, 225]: 10.37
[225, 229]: 10.98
